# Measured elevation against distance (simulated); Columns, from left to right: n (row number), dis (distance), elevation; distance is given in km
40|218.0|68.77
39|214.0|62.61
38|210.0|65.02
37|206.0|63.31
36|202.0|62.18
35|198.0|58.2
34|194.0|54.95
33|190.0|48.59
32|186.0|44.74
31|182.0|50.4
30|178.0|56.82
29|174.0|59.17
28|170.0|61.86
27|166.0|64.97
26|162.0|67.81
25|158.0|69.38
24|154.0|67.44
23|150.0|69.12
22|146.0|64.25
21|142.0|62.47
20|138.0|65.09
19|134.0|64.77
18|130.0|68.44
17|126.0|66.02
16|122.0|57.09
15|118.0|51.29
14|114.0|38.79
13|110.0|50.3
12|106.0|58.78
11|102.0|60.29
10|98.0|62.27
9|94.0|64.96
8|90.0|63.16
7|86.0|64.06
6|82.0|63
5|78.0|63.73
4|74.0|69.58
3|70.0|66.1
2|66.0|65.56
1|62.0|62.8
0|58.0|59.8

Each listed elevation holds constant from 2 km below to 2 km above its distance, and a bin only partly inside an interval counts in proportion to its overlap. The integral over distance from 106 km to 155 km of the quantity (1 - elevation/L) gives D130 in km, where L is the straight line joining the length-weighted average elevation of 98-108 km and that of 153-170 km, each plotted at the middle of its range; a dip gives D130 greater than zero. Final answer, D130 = 2.4 km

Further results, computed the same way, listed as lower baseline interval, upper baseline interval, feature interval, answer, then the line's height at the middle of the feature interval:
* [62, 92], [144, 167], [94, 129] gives 5.0 km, 65.9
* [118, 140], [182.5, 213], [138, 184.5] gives -2.2 km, 60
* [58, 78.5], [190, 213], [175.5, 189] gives 2.2 km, 60.5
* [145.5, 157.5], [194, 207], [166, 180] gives 0.9 km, 64.3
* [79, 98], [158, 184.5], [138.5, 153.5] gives -1.0 km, 61.5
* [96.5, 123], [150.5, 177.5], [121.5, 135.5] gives -1.7 km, 57.7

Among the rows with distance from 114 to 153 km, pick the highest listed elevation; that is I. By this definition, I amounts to 69.12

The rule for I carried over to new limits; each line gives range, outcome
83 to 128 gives 66.02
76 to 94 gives 64.96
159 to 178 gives 67.81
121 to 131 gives 68.44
